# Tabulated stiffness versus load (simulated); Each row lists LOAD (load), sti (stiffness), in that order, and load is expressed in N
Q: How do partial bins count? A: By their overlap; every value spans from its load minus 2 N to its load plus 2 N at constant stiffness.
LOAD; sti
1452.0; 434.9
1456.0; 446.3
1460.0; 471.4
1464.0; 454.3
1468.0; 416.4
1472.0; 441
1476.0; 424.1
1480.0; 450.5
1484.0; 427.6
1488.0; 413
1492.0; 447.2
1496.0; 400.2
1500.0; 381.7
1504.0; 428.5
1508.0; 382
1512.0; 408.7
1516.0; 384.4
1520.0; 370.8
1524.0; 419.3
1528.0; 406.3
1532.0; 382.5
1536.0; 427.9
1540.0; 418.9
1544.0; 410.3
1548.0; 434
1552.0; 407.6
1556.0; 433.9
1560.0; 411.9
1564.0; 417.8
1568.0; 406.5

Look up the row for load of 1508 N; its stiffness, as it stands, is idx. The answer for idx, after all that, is 382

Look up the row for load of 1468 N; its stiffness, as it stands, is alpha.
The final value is 416.4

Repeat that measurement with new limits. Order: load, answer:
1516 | 384.4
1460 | 471.4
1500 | 381.7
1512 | 408.7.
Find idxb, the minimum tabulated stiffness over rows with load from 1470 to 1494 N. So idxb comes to 413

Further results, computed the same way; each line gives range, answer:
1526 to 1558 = 382.5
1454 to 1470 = 416.4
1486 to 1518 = 381.7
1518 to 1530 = 370.8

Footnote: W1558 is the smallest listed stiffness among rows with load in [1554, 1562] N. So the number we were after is 411.9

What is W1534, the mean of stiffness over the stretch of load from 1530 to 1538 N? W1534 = 405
